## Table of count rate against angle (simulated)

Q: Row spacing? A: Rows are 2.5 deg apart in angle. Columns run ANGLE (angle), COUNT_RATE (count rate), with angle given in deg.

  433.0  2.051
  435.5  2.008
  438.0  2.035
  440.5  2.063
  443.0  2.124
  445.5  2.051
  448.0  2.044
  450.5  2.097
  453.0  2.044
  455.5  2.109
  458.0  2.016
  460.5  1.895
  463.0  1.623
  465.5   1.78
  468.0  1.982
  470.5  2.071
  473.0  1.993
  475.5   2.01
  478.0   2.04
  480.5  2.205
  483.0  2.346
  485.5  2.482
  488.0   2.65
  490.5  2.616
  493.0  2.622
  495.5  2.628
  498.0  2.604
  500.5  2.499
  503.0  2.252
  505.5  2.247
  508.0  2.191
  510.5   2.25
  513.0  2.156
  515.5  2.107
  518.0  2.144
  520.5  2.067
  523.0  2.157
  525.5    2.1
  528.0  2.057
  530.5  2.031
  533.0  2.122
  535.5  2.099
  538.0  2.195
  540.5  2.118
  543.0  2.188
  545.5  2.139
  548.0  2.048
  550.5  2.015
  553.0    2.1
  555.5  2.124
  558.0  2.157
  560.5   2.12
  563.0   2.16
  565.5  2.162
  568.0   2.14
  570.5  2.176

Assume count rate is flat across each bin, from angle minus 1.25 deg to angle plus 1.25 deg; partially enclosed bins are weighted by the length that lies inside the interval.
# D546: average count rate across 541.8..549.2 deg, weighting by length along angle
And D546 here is 2.13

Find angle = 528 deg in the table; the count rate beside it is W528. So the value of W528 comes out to 2.057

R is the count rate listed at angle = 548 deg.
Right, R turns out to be 2.048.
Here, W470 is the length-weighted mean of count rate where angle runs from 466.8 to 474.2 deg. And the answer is 2.02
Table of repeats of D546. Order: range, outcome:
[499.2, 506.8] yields 2.33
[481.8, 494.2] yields 2.54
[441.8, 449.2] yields 2.07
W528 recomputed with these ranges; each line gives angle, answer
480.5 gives 2.205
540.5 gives 2.118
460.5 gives 1.895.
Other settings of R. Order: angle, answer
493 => 2.622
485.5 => 2.482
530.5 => 2.031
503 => 2.252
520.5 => 2.067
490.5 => 2.616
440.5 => 2.063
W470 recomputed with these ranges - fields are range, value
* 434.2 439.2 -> 2.02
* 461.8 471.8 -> 1.87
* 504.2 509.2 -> 2.22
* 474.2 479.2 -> 2.02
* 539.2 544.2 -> 2.15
